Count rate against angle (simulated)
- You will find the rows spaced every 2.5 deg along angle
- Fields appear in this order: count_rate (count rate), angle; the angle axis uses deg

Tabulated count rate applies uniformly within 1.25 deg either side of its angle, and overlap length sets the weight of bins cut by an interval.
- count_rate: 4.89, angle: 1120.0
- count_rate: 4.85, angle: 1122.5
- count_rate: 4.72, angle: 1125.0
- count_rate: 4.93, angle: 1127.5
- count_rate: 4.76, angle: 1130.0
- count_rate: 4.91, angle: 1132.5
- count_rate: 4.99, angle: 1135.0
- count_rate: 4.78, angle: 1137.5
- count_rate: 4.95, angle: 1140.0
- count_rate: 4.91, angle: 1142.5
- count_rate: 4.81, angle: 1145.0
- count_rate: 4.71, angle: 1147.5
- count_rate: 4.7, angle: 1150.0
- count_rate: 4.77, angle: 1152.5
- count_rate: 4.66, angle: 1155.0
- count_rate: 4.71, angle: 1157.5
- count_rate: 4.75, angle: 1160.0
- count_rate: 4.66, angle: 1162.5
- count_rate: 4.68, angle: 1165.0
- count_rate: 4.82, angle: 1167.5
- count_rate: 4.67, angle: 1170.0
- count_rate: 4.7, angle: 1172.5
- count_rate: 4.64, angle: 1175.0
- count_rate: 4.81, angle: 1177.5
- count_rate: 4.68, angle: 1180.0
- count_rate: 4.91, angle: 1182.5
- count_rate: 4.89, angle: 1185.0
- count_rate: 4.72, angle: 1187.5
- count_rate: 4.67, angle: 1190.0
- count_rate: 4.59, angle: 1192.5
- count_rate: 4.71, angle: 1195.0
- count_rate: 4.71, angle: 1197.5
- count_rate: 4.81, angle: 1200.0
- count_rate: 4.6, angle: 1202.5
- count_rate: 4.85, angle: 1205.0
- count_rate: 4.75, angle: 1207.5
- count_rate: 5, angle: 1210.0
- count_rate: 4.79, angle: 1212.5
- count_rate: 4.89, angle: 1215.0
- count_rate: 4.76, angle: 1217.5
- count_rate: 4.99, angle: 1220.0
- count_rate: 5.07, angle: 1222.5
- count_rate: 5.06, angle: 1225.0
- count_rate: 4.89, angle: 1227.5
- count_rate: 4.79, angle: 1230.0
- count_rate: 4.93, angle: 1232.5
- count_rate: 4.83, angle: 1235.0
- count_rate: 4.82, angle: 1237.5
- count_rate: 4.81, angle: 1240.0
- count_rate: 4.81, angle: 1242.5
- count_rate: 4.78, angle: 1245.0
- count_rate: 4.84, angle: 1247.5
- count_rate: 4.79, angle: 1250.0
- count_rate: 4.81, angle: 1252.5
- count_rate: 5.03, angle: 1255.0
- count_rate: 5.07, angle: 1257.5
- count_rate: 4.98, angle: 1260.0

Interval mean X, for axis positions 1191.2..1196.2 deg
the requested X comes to 4.65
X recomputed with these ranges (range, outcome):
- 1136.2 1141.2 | 4.87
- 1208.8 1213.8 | 4.89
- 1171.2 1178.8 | 4.72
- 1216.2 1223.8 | 4.94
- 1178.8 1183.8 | 4.8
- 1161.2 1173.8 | 4.71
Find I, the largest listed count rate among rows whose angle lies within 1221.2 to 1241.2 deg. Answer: 5.07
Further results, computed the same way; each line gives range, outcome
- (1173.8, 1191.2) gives 4.91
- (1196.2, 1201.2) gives 4.81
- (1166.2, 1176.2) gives 4.82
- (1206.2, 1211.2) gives 5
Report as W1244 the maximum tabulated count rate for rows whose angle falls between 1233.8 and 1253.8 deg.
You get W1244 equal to 4.84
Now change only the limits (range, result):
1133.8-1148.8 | 4.99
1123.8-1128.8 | 4.93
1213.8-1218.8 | 4.89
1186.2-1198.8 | 4.72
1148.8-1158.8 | 4.77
